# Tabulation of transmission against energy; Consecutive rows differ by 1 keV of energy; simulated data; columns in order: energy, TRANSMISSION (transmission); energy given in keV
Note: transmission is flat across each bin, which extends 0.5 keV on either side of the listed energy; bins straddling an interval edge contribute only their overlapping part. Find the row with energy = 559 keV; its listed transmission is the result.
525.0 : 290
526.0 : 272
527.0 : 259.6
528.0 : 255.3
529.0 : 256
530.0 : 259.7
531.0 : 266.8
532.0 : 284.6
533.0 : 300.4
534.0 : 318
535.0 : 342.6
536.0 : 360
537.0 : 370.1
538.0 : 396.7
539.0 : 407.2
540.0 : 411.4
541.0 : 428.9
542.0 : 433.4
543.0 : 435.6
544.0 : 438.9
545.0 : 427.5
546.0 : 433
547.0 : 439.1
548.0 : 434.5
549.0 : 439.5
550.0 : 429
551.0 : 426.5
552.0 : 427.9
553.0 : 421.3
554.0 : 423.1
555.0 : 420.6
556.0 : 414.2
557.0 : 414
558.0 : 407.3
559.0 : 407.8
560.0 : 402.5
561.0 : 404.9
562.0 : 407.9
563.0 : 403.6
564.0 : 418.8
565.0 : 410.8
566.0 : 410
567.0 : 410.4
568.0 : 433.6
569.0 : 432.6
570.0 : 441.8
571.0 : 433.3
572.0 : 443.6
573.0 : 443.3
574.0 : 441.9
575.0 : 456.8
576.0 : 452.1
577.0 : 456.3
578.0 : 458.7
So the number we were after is 407.8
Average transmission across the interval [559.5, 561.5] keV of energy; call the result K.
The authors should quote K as 404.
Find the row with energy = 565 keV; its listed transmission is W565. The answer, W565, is 410.8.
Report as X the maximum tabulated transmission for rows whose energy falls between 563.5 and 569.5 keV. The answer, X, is 433.6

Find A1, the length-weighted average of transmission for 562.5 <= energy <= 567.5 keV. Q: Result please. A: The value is 411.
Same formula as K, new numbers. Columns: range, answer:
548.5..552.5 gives 431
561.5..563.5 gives 406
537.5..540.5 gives 405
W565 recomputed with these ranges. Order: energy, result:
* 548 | 434.5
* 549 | 439.5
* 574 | 441.9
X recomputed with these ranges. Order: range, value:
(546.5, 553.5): 439.5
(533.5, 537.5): 370.1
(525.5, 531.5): 272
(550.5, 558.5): 427.9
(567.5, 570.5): 441.8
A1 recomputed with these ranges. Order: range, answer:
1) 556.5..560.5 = 408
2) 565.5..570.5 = 426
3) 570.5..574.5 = 441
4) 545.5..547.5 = 436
